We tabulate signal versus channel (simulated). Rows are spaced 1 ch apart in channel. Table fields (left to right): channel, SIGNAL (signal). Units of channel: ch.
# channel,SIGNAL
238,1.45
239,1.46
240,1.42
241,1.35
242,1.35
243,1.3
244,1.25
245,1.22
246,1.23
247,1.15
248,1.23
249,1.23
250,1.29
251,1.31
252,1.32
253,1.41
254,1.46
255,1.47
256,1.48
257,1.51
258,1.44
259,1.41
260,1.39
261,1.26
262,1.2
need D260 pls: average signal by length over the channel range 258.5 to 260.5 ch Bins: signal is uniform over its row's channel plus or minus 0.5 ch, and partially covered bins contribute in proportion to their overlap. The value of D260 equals 1.4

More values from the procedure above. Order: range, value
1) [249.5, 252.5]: 1.31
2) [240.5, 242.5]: 1.35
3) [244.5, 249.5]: 1.21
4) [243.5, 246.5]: 1.23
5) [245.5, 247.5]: 1.19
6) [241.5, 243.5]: 1.33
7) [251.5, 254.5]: 1.4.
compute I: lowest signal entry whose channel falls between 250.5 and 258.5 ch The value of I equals 1.31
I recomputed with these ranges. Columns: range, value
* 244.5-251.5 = 1.15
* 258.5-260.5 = 1.39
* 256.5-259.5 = 1.41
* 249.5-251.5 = 1.29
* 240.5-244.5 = 1.25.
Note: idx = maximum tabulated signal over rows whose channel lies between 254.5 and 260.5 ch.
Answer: 1.51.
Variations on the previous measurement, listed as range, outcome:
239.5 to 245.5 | 1.42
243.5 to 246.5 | 1.25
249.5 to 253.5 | 1.41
